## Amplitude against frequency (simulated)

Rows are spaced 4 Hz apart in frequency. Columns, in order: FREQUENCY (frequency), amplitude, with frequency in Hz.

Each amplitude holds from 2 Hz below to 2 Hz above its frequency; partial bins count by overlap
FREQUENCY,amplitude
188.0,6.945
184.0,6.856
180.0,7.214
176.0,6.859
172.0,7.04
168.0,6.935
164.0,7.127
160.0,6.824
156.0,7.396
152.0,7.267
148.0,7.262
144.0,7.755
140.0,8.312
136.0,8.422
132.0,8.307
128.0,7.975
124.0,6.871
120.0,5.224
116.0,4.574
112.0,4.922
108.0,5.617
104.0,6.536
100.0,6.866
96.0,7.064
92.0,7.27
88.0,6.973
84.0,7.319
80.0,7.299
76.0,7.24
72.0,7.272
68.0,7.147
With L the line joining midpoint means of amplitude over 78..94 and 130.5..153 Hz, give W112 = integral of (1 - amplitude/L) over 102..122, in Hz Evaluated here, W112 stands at 5.72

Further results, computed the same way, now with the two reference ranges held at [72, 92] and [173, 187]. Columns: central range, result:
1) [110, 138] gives 2.0 Hz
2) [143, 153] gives -0.5 Hz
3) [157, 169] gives 0.0 Hz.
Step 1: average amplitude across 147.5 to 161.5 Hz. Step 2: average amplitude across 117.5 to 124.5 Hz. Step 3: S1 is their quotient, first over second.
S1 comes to 1.25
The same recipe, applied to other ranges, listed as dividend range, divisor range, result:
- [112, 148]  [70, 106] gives 1.00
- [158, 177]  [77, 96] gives 0.97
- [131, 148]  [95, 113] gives 1.30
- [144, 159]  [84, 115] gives 1.14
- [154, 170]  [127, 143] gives 0.86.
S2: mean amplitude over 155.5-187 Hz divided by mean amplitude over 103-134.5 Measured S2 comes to 1.12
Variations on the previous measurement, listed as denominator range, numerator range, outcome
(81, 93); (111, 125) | 0.74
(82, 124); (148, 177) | 1.13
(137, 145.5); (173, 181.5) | 0.87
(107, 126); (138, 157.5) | 1.40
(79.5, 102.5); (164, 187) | 0.98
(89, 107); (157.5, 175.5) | 1.02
